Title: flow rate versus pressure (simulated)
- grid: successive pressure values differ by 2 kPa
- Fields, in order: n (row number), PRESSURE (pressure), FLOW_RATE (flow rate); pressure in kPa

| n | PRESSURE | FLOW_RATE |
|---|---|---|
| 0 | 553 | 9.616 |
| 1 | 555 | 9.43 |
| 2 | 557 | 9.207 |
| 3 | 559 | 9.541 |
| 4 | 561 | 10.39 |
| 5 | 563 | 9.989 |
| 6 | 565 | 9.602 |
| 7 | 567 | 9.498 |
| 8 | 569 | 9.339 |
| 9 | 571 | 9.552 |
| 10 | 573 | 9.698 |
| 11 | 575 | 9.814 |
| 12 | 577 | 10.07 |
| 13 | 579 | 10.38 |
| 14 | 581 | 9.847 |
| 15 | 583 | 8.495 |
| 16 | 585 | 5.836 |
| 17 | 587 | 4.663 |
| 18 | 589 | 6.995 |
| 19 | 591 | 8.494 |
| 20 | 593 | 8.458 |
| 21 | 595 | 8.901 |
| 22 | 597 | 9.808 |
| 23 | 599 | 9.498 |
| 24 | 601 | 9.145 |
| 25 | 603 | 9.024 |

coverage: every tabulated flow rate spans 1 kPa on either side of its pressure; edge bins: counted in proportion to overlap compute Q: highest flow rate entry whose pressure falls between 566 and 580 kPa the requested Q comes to 10.38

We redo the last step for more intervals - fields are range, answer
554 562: 10.39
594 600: 9.808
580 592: 9.847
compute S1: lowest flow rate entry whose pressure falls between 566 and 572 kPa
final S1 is 9.339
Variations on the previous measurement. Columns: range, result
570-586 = 5.836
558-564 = 9.541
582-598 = 4.663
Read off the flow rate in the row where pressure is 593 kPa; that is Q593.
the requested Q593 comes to 8.458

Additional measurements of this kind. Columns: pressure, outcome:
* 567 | 9.498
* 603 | 9.024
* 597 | 9.808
